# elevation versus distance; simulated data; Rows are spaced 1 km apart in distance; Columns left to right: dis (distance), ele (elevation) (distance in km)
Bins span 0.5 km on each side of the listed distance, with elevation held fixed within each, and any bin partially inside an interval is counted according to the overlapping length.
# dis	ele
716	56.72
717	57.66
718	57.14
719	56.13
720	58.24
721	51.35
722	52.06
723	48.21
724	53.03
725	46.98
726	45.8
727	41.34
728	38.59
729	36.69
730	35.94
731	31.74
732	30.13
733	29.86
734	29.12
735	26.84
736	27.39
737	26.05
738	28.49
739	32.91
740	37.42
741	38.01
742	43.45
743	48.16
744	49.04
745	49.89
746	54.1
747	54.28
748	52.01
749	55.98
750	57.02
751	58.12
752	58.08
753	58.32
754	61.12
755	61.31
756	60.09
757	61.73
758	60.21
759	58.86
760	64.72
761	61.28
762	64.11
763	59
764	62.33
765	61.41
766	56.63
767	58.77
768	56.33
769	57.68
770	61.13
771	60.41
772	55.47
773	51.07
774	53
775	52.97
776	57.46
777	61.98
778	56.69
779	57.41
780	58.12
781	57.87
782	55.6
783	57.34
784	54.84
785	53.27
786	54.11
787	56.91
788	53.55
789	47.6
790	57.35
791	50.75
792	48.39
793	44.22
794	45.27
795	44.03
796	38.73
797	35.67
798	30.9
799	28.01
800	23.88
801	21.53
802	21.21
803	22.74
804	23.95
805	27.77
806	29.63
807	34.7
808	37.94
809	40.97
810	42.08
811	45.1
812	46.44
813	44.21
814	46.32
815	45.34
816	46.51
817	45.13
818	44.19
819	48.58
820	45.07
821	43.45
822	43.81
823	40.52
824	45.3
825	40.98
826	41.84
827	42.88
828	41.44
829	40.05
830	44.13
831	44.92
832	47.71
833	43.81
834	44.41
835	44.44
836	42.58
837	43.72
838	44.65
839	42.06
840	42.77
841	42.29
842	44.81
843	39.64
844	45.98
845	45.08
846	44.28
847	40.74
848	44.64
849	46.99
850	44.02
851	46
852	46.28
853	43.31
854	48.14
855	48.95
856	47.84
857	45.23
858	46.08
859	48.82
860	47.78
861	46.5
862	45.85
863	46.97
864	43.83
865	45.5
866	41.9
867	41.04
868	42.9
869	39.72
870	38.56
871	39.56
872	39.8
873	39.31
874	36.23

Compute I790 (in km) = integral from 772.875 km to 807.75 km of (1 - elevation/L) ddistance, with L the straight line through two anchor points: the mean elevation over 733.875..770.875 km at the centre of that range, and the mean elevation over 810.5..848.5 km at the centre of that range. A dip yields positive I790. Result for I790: 2.58 km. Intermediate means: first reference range 52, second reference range 43.9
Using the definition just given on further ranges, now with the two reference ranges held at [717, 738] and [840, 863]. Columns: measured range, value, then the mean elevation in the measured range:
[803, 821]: 1.5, 40.4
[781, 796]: -2.8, 51.4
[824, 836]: 0.3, 43.4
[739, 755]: -3.6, 51.4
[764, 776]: -4.1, 57.1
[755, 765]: -4.5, 61.4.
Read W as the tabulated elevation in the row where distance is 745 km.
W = 49.89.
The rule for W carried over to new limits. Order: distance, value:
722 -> 52.06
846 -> 44.28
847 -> 40.74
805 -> 27.77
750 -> 57.02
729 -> 36.69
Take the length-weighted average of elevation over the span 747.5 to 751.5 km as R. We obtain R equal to 55.8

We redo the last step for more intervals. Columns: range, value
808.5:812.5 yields 43.6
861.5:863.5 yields 46.4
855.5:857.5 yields 46.5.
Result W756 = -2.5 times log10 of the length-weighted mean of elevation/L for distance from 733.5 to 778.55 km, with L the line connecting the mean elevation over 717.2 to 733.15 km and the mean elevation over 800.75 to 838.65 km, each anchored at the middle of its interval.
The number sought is -0.20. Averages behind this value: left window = 45.1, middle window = 52.5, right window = 40.7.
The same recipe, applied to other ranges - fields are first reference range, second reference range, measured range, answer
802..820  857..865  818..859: -0.03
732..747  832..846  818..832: -0.02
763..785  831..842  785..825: 0.23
